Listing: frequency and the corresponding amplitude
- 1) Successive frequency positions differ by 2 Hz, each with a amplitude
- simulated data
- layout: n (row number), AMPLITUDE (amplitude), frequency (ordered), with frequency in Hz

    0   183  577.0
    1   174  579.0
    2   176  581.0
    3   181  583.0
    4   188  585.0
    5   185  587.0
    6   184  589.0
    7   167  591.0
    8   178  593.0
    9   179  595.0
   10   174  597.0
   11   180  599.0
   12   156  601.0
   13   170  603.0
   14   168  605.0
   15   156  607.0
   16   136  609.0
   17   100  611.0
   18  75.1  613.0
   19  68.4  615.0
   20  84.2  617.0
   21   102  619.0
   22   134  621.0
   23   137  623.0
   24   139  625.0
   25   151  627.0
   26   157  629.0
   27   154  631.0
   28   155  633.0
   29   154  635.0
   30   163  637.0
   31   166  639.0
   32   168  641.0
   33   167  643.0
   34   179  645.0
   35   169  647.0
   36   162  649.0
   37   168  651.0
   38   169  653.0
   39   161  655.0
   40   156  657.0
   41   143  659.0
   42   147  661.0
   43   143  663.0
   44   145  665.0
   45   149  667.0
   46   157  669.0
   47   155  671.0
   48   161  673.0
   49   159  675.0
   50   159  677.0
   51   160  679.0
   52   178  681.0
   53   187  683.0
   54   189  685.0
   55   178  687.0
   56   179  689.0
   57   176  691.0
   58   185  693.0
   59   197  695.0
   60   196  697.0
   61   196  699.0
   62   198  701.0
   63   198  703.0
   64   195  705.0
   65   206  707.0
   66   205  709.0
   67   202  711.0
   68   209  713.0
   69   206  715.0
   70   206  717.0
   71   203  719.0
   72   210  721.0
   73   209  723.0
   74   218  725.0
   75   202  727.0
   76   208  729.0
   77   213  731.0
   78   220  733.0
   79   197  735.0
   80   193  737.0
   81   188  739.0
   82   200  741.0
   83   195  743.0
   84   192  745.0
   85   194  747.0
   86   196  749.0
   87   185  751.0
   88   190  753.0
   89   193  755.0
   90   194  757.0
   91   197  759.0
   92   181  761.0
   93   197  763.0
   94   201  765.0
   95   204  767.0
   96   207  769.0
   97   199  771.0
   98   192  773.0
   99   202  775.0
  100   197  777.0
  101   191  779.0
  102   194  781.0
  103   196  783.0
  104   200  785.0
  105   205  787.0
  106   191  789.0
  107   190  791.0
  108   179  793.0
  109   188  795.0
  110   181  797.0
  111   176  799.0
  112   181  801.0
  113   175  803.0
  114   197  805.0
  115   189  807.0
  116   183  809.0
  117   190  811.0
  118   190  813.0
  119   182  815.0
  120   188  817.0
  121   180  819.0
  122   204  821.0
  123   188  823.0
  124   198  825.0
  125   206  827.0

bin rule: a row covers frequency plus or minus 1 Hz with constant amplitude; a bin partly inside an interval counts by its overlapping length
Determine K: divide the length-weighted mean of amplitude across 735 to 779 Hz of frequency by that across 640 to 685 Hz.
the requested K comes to 1.21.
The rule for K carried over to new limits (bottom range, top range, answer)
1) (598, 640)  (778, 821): 1.36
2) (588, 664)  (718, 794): 1.32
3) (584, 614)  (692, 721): 1.26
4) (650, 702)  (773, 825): 1.12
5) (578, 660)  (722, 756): 1.29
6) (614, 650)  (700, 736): 1.42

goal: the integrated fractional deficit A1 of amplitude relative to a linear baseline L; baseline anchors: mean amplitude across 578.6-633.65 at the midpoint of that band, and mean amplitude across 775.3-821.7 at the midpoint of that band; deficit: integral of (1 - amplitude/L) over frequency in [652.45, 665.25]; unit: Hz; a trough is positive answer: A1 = 0.7 Hz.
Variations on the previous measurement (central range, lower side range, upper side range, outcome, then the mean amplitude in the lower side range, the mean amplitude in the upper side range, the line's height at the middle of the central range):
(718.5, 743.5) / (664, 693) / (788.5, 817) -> -4.3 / 167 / 185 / 175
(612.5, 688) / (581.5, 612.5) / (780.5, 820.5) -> 8.7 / 165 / 188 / 171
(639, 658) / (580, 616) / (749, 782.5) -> 0.2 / 157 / 195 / 168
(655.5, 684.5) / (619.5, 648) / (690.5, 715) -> 3.3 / 156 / 198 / 178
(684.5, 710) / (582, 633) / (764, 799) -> -3.0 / 148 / 195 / 172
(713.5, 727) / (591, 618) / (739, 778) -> -1.9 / 141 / 195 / 182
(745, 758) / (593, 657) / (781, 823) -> -1.1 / 149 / 188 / 177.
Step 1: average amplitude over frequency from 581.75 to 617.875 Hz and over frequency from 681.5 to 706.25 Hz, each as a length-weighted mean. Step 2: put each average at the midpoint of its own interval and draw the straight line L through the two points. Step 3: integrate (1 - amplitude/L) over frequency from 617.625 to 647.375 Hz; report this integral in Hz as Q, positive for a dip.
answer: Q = 2.4 Hz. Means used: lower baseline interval 152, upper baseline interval 189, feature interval 152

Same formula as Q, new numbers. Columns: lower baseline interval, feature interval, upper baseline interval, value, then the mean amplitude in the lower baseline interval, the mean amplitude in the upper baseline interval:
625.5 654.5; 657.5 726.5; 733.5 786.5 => -2.0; 163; 196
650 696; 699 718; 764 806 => -3.1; 165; 193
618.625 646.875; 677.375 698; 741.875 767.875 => -1.2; 153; 194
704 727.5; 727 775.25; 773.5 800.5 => 0.3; 206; 191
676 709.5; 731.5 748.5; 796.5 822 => -1.0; 187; 186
